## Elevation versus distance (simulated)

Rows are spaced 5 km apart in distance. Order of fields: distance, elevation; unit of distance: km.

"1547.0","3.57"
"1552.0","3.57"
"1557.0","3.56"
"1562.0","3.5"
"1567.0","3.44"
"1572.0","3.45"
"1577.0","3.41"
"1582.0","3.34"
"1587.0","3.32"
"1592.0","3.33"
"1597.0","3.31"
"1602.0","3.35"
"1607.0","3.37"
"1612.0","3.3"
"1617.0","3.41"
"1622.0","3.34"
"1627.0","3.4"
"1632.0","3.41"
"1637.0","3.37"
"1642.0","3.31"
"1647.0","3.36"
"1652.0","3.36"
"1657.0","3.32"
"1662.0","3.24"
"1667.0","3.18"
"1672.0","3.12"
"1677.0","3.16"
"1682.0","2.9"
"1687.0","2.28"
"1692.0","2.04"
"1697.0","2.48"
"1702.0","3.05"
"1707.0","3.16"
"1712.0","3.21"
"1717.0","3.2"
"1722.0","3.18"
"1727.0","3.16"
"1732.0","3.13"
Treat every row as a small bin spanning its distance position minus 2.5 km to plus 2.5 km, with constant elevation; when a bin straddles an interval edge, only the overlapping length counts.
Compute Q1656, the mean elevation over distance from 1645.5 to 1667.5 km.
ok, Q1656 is 3.3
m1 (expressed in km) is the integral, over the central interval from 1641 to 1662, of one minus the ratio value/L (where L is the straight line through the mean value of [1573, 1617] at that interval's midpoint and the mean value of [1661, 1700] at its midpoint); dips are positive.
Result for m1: -2.5 km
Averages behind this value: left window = 3.35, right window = 2.79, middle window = 3.33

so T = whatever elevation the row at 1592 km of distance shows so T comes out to 3.33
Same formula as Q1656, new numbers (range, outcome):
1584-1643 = 3.35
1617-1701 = 3.09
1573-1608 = 3.35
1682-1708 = 2.6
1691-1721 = 2.91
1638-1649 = 3.34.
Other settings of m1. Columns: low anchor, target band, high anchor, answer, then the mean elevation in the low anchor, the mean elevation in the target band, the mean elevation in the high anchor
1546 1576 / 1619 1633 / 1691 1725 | -0.53 km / 3.51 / 3.38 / 2.94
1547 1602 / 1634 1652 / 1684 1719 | -1.63 km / 3.43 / 3.35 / 2.77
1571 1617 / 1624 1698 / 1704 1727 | 4.22 km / 3.35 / 3.08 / 3.18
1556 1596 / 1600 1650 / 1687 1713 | -3.66 km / 3.41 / 3.36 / 2.71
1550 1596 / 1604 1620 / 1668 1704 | -0.85 km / 3.43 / 3.36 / 2.73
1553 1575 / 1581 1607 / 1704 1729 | 0.73 km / 3.49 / 3.33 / 3.18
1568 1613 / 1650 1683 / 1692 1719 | -1.29 km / 3.36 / 3.19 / 2.93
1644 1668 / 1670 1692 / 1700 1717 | 3.17 km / 3.3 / 2.77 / 3.15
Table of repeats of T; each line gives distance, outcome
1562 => 3.5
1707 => 3.16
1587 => 3.32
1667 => 3.18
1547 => 3.57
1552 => 3.57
